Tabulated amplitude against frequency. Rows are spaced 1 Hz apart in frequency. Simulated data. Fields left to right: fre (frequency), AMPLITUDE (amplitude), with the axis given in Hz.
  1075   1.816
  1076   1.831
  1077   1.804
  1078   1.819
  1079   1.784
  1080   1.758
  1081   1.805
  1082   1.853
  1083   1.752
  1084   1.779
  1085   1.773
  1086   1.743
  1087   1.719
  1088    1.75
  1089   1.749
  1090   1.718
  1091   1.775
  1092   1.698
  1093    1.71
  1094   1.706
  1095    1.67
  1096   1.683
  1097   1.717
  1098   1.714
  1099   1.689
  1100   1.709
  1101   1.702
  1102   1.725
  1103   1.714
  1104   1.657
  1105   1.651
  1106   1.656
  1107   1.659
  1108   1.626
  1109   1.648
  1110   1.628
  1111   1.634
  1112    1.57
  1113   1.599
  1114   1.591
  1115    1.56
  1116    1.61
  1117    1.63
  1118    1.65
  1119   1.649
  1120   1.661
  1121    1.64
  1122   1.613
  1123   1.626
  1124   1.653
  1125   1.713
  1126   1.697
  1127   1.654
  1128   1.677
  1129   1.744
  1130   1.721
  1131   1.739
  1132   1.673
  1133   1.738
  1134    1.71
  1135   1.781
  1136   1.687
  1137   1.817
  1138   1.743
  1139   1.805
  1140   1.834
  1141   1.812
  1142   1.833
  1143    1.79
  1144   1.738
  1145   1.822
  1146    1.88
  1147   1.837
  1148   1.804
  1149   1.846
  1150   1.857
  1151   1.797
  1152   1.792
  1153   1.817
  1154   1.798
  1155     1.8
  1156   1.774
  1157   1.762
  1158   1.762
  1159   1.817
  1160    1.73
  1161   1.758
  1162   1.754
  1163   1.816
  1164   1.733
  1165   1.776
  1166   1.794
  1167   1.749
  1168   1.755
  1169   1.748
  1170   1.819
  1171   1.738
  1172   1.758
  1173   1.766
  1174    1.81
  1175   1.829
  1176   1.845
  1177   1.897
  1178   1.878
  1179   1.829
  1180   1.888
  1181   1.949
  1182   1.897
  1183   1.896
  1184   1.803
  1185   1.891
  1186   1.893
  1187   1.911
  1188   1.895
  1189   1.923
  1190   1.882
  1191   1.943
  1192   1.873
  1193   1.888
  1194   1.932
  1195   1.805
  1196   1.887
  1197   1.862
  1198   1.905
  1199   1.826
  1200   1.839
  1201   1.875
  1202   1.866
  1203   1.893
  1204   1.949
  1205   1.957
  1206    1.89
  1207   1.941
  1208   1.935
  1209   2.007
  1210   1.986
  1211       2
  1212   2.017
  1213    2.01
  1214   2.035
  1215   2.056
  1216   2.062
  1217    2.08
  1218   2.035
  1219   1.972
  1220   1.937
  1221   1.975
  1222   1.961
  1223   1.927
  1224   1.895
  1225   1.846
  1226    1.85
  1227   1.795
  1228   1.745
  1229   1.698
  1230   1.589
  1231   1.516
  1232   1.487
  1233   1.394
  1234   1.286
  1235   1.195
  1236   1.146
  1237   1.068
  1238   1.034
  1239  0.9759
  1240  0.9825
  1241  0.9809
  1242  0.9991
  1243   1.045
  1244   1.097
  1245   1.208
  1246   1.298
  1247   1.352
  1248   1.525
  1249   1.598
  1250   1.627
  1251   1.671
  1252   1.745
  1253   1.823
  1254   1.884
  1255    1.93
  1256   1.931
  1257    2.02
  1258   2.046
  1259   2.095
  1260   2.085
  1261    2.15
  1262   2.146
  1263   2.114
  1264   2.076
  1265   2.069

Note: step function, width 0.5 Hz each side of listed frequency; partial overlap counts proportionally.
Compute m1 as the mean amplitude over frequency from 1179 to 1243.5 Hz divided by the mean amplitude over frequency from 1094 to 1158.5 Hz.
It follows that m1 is 1.0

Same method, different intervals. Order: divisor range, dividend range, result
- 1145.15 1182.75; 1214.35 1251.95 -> 0.85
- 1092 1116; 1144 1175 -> 1.08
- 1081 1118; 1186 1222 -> 1.15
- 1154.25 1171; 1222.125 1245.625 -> 0.78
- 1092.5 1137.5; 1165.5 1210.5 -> 1.12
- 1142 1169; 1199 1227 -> 1.09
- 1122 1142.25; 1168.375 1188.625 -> 1.07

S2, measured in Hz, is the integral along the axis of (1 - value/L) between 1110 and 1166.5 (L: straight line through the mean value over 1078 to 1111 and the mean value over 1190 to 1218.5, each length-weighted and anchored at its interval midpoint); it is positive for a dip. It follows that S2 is 2.3 Hz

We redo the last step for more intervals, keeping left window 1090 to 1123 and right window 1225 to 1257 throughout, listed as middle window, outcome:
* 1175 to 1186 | -2.4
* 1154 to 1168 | -1.7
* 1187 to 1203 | -3.8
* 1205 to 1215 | -3.2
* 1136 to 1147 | -1.4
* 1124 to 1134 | -0.5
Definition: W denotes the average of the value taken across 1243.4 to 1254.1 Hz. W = 1.51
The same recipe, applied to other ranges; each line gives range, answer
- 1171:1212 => 1.89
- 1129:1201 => 1.82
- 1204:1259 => 1.67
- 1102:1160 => 1.72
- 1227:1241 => 1.32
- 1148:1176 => 1.78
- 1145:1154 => 1.83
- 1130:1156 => 1.79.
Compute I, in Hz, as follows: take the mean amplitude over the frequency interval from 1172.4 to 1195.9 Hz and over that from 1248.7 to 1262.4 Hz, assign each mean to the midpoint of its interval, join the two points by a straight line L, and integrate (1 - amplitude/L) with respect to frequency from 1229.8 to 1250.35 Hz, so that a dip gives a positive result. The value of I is 7.07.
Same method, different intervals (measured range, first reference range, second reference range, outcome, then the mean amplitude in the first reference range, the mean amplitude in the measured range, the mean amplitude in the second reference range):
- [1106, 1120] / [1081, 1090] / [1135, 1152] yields 1.27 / 1.76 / 1.62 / 1.81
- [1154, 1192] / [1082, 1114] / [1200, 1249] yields -3.47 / 1.7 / 1.82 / 1.65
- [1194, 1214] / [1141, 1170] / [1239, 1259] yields -3.33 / 1.79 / 1.92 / 1.51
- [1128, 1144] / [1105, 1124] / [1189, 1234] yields -0.73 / 1.63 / 1.76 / 1.88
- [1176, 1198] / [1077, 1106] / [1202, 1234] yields -0.55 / 1.73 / 1.89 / 1.88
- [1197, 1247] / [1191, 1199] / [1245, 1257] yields 3.13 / 1.88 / 1.67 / 1.67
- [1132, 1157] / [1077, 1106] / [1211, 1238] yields -0.80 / 1.73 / 1.79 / 1.74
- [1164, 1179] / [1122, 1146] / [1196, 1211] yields 0.30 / 1.74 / 1.8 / 1.91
